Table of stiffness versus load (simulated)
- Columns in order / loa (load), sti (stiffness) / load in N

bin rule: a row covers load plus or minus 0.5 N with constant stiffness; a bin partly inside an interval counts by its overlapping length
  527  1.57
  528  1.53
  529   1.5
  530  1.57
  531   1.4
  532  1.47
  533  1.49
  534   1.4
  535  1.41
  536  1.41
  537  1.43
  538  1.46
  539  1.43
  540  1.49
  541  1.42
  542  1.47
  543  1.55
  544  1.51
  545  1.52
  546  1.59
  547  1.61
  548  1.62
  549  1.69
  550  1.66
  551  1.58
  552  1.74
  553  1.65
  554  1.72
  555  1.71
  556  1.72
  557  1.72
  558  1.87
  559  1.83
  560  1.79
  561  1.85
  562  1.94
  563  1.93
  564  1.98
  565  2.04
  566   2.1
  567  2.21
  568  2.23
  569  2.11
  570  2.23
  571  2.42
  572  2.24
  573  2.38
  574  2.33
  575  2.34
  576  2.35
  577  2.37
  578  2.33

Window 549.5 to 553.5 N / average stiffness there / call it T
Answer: 1.66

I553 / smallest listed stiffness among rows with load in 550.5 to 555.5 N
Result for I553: 1.58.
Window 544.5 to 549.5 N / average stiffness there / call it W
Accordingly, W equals 1.61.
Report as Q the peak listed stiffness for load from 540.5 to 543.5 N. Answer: 1.55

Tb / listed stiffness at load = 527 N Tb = 1.57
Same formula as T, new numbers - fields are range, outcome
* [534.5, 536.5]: 1.41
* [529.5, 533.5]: 1.48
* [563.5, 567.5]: 2.08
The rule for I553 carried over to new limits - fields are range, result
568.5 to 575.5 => 2.11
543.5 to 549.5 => 1.51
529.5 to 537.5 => 1.4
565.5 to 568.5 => 2.1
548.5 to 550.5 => 1.66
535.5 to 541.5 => 1.41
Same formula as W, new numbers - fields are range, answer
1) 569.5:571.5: 2.33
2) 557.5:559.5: 1.85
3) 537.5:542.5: 1.45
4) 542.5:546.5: 1.54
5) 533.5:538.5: 1.42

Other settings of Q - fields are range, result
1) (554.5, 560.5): 1.87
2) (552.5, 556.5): 1.72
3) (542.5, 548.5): 1.62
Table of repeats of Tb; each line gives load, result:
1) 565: 2.04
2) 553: 1.65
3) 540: 1.49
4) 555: 1.71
